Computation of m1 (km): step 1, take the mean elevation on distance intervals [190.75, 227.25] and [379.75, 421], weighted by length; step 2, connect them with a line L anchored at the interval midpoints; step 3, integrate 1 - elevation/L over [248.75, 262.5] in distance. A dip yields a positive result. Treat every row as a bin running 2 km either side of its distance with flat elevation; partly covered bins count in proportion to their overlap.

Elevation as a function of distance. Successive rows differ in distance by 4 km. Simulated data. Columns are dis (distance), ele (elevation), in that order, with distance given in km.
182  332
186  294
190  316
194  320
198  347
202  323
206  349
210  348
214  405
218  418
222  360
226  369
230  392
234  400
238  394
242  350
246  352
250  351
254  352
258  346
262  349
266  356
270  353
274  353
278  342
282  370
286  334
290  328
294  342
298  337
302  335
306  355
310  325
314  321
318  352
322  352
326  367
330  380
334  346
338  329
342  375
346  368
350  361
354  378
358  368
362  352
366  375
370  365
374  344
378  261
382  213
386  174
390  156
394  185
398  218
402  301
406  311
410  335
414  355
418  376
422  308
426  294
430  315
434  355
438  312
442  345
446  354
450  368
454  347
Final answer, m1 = -0.6 km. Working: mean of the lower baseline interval 358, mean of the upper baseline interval 263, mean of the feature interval 349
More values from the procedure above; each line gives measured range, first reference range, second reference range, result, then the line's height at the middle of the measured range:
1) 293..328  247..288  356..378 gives 0.8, 351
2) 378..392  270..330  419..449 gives 6.0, 335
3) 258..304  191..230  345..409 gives -1.7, 333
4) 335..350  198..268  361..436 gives -1.9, 318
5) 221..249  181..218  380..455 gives -3.3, 334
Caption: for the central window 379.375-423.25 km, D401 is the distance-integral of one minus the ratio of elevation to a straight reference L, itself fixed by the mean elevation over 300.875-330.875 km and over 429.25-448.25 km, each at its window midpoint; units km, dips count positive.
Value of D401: 9.6 km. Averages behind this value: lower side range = 348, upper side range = 338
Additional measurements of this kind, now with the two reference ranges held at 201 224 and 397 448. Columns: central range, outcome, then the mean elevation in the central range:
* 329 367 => -2.6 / 362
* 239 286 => 0.8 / 352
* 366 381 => 0.5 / 323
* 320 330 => -0.6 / 364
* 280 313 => 1.0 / 340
